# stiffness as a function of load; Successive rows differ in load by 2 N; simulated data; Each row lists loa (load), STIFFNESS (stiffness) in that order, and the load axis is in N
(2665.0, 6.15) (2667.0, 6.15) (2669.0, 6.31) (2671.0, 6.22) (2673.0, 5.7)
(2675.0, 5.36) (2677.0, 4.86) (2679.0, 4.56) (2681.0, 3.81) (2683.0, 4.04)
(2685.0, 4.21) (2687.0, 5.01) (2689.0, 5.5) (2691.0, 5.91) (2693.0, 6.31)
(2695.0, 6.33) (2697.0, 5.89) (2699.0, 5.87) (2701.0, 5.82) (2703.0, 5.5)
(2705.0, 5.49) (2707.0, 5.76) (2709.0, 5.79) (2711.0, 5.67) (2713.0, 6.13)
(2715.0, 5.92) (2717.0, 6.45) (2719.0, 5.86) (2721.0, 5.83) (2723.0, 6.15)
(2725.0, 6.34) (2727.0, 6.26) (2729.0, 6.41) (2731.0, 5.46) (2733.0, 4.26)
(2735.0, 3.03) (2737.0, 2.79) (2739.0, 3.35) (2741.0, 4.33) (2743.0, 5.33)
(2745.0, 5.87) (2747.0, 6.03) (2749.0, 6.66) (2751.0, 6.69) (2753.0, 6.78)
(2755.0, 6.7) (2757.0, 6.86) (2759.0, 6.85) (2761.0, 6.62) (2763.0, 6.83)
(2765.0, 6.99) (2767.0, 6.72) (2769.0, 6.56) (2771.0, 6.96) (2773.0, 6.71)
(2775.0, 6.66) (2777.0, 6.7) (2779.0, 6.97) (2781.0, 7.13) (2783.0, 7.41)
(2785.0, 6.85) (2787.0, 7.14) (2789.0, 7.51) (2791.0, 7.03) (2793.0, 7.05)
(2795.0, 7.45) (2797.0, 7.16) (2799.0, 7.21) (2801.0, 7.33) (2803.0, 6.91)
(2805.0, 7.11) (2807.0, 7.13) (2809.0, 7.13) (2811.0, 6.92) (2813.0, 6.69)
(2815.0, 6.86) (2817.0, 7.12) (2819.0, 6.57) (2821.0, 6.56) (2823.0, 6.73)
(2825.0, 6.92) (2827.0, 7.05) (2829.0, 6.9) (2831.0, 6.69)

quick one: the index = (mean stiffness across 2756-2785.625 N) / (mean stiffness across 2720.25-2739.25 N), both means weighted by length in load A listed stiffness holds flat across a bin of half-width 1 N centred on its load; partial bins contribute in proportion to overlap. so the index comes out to 1.36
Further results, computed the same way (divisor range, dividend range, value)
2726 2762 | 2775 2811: 1.28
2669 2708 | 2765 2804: 1.30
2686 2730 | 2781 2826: 1.19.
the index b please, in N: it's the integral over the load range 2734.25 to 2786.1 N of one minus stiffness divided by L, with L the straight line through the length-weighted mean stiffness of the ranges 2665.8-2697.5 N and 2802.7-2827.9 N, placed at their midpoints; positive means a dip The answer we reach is 0.91 N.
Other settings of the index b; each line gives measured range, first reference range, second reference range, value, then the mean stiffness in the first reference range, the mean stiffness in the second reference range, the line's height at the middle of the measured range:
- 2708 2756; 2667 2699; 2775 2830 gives 3.6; 5.38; 7.01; 6.05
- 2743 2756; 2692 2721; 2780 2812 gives 0.3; 5.91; 7.15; 6.51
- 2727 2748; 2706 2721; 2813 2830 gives 4.7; 5.93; 6.83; 6.13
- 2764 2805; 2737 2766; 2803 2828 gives -3.5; 6.02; 6.9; 6.47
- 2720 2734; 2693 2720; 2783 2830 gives 0.7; 5.9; 7.02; 6.13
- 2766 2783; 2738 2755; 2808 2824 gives -1.9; 5.69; 6.82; 6.15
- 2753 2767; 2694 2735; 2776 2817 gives -0.6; 5.79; 7.09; 6.51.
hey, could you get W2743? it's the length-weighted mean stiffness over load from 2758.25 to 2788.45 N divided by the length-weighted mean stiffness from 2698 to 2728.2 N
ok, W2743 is 1.2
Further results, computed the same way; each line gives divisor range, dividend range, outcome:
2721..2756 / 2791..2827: 1.28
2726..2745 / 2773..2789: 1.51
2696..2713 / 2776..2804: 1.24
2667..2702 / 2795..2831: 1.29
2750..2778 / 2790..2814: 1.05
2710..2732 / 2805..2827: 1.14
